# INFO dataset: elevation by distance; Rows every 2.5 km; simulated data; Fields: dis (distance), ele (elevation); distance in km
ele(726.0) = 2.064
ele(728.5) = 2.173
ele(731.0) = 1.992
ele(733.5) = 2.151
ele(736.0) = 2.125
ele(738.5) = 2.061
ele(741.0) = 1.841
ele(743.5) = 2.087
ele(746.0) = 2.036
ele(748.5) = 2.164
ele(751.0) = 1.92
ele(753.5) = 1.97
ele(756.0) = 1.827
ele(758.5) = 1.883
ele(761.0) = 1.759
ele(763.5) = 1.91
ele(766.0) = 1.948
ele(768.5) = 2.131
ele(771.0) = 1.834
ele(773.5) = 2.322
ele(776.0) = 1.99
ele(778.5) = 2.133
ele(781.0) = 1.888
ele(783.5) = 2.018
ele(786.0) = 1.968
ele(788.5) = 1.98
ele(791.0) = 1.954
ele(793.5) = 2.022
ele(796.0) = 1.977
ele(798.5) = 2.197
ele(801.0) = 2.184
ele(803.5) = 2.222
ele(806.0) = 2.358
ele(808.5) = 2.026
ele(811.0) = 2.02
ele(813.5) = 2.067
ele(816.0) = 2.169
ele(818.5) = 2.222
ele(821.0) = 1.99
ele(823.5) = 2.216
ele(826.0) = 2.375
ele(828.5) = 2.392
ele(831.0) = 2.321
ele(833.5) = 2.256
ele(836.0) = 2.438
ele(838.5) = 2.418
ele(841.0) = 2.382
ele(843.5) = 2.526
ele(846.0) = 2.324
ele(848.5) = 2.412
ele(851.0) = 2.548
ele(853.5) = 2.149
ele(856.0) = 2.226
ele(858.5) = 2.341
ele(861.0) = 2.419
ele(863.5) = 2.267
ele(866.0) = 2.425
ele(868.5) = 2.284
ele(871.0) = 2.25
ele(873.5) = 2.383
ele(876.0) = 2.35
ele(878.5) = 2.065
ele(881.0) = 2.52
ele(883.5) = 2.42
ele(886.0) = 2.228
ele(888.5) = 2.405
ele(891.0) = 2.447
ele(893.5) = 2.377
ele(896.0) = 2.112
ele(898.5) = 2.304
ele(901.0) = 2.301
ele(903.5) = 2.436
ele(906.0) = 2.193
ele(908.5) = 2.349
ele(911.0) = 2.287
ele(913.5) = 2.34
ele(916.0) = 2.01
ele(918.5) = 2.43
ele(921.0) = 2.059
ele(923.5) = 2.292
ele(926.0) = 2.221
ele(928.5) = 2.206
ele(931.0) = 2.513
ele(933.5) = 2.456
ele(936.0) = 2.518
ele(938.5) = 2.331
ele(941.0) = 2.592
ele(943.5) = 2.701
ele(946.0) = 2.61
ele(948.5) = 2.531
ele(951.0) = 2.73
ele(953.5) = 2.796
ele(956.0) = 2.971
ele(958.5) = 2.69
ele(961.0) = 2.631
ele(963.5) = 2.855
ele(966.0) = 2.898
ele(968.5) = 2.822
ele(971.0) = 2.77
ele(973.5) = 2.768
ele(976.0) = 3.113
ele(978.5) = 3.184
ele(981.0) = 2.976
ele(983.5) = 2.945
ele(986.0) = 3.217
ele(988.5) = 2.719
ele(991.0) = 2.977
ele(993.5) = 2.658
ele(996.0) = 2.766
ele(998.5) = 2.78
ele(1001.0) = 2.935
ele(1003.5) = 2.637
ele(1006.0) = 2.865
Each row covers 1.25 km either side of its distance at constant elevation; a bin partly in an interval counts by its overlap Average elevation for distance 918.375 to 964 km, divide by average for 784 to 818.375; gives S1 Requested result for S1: 1.21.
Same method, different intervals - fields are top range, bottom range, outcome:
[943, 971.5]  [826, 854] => 1.15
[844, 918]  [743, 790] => 1.17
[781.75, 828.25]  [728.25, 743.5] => 1.03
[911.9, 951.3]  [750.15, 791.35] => 1.22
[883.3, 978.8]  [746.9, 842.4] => 1.19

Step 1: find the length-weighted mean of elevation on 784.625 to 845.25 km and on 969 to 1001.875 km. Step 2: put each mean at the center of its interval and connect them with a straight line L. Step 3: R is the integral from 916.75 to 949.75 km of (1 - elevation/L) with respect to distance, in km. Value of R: 3.4 km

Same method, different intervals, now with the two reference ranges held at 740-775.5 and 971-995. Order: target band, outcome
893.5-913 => 2.30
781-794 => 0.78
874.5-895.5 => 1.47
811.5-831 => 0.37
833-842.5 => -0.28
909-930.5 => 3.41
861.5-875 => 0.66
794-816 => 0.48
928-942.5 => 1.50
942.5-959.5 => 0.51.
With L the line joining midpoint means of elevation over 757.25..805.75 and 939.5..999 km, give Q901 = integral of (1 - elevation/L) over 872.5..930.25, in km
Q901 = 5.3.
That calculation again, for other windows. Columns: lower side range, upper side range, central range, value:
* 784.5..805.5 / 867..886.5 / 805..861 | -2.5 km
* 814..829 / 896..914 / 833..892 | -2.6 km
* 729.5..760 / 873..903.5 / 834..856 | -1.5 km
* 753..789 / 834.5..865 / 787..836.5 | 0.3 km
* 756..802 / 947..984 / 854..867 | 0.2 km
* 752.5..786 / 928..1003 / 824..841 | -1.0 km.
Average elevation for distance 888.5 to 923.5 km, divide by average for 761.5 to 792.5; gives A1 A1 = 1.1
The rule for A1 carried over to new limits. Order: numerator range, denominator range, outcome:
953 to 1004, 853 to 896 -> 1.23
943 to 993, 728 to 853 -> 1.34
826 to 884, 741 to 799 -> 1.18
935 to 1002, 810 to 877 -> 1.21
